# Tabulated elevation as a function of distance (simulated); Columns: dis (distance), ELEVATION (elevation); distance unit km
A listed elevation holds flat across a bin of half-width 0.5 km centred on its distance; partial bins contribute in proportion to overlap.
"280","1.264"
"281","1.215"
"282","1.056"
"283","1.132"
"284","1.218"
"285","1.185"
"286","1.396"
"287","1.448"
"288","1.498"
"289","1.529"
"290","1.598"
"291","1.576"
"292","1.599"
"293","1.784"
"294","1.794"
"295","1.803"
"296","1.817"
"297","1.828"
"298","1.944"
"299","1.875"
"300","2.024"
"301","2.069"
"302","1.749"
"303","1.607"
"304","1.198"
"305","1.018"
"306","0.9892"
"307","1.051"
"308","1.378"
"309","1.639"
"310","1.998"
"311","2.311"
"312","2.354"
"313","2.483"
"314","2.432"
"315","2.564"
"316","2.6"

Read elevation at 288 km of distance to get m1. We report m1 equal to 1.498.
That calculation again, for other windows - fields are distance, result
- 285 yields 1.185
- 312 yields 2.354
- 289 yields 1.529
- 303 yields 1.607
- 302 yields 1.749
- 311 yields 2.311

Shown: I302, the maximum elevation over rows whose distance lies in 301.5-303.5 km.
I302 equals 1.749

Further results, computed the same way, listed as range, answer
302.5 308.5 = 1.607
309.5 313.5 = 2.483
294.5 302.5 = 2.069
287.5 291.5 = 1.598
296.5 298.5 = 1.944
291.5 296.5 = 1.817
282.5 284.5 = 1.218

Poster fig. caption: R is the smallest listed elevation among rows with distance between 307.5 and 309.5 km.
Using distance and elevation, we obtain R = 1.378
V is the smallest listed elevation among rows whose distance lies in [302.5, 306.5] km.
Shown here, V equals 0.9892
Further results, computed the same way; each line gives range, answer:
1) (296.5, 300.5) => 1.828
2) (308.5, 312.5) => 1.639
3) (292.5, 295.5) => 1.784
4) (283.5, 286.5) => 1.185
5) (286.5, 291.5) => 1.448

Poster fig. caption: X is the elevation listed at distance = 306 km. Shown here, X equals 0.9892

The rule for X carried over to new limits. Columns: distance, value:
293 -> 1.784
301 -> 2.069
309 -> 1.639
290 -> 1.598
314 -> 2.432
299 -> 1.875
